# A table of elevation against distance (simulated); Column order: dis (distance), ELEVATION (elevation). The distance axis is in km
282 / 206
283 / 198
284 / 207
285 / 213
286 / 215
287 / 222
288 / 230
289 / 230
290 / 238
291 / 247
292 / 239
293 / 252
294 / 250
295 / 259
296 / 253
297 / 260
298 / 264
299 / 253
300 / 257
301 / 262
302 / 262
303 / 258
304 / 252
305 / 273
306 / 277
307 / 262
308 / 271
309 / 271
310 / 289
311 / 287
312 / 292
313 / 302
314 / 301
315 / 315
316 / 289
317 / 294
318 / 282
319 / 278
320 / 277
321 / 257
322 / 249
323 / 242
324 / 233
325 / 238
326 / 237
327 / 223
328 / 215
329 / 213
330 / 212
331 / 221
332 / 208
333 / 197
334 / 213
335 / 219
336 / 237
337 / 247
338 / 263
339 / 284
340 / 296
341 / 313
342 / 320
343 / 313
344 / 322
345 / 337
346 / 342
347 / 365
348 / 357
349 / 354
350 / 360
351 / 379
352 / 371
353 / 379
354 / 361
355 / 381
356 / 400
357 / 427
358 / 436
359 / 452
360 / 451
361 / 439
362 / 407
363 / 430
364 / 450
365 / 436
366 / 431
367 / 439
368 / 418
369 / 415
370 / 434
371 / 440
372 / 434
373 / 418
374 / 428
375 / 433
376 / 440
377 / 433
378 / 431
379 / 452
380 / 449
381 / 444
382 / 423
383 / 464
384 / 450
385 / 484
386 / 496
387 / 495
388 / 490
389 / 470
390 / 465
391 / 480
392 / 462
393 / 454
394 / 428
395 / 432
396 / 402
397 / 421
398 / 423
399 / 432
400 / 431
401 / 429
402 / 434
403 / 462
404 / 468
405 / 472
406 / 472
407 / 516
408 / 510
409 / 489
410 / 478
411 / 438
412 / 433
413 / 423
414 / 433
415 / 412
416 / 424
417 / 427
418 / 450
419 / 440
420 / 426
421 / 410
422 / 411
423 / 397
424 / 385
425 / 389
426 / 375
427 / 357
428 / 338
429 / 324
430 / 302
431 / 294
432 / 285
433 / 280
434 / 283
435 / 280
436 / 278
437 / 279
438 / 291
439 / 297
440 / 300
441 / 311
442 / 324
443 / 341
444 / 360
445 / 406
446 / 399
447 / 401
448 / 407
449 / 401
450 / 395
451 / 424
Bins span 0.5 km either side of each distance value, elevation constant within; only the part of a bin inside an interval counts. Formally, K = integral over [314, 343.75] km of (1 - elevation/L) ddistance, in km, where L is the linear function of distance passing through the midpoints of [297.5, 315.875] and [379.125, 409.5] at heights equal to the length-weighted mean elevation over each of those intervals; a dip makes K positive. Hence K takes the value 6.0 km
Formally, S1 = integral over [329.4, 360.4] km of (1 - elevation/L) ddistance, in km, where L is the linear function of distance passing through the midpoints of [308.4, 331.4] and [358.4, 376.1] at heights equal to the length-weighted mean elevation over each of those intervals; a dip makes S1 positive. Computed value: 3.0 km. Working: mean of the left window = 262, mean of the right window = 433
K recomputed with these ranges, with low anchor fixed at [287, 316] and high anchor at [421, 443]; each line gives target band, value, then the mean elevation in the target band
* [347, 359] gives -4.00 km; 384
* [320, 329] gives 1.22 km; 238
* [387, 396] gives -4.48 km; 459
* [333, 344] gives 0.48 km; 270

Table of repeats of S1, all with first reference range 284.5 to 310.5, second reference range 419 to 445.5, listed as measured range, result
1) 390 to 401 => -4.32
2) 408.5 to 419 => -3.71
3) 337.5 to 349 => -1.61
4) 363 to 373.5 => -4.75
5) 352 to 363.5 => -4.85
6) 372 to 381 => -3.98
